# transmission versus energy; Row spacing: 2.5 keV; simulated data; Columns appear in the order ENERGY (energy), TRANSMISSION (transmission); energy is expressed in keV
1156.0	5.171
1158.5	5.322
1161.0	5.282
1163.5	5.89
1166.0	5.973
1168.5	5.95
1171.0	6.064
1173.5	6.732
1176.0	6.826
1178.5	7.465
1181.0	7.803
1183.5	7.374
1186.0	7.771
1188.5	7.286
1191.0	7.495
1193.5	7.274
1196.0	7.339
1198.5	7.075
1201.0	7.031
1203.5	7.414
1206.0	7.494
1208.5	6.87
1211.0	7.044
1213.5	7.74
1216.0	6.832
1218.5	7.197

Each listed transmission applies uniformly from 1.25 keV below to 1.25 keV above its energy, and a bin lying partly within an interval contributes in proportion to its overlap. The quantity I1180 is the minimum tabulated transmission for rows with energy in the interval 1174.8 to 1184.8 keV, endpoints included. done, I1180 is 6.826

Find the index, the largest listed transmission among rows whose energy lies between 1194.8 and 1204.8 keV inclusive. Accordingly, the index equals 7.414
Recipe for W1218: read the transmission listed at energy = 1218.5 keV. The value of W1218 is 7.197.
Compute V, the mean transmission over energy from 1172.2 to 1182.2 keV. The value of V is 7.2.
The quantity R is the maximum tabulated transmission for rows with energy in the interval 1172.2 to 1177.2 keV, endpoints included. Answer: 6.826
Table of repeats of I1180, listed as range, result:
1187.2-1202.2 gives 7.031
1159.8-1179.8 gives 5.282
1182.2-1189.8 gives 7.286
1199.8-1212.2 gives 6.87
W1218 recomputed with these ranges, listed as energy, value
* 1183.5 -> 7.374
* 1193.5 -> 7.274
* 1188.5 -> 7.286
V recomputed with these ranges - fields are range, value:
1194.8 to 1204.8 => 7.22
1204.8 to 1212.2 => 7.13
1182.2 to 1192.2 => 7.48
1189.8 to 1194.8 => 7.38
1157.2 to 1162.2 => 5.3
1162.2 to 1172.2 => 5.97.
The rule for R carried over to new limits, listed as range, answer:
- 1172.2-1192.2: 7.803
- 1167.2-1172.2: 6.064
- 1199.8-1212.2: 7.494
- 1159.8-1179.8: 7.465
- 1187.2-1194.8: 7.495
